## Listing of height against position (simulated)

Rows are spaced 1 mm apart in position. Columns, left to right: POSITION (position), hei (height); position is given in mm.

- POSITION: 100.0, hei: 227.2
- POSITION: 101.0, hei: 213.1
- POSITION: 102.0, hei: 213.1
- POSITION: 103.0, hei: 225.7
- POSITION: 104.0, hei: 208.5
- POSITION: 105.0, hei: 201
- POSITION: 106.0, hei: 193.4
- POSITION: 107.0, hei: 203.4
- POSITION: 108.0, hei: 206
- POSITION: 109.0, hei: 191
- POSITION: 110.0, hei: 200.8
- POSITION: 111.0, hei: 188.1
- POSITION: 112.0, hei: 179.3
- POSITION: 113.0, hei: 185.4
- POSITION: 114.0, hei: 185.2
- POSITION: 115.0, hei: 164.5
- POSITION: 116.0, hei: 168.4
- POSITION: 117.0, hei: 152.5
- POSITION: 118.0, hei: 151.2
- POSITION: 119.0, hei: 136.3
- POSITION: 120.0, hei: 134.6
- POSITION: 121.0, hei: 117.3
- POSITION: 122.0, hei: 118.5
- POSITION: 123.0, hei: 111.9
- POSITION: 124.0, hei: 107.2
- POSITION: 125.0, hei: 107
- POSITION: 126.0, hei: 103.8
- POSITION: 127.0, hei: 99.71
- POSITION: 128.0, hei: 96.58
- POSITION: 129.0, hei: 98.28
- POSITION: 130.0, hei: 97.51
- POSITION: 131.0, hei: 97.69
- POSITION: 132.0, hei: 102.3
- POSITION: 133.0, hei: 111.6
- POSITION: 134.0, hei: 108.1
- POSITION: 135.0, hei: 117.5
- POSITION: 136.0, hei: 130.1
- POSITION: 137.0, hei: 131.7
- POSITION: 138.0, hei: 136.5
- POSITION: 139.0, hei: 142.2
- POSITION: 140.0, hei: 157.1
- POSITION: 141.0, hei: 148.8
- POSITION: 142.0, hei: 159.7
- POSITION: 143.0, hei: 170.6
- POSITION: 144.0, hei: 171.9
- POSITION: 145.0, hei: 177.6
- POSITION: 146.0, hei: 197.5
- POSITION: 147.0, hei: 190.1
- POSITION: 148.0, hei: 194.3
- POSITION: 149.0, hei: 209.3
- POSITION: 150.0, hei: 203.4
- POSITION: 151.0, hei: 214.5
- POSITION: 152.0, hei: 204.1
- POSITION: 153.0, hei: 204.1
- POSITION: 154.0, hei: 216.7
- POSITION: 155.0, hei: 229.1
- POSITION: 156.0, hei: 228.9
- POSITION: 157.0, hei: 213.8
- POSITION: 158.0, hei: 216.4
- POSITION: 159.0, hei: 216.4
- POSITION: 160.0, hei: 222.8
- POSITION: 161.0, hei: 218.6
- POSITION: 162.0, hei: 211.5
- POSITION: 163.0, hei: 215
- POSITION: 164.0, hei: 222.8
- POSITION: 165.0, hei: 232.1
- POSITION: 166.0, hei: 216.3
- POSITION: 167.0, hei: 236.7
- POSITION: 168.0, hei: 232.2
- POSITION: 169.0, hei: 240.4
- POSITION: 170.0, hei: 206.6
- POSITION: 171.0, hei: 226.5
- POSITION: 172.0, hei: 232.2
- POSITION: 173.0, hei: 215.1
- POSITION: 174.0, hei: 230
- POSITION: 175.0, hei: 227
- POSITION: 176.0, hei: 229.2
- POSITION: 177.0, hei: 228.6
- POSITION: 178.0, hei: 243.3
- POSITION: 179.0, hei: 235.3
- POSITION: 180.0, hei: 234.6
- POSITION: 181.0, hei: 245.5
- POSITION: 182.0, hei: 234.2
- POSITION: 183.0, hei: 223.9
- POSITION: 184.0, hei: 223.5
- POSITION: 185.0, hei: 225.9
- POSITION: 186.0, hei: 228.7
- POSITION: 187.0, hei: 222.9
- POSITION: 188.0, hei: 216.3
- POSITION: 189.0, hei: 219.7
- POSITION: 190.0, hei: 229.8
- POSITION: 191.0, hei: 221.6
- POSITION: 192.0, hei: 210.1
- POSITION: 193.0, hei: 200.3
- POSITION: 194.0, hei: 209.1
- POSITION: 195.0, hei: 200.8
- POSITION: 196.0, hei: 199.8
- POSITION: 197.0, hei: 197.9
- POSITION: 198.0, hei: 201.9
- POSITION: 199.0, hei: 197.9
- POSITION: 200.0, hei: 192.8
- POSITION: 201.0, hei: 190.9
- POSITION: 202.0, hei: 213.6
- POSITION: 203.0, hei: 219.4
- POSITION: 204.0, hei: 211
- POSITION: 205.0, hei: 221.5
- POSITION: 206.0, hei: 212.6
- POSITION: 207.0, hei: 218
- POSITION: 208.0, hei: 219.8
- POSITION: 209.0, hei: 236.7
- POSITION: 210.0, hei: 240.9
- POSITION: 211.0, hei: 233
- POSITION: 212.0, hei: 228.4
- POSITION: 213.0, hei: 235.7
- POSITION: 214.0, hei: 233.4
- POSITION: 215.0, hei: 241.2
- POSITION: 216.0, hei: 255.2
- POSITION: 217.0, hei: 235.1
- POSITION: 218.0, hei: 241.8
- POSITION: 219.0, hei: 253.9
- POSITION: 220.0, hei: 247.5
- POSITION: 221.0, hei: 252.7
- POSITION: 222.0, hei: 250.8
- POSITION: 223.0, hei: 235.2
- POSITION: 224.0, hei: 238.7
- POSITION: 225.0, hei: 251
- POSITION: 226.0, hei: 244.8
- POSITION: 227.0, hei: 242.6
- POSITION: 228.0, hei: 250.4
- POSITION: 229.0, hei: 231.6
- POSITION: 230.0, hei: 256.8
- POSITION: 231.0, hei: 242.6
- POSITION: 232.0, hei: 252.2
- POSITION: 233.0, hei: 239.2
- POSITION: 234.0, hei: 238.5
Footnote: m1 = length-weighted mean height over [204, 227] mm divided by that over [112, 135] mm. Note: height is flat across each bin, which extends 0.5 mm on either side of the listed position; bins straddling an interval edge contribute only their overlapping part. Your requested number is 1.9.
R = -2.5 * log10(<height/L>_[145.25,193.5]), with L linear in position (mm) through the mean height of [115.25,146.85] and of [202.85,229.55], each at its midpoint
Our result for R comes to -0.23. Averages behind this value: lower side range 132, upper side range 237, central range 221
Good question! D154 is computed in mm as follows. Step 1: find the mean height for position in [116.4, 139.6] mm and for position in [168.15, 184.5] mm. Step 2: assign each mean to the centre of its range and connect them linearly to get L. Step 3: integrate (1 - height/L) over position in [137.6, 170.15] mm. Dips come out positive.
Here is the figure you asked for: -4.4 mm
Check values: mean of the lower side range 118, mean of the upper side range 230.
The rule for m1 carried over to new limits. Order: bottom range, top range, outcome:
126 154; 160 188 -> 1.50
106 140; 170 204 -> 1.56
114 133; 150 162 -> 1.77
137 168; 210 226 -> 1.22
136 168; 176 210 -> 1.11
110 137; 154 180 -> 1.72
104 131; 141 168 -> 1.38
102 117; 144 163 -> 1.08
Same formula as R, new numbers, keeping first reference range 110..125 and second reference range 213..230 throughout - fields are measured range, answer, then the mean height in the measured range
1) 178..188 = -0.104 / 230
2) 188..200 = 0.058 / 208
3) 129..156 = 0.077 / 163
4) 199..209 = 0.083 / 212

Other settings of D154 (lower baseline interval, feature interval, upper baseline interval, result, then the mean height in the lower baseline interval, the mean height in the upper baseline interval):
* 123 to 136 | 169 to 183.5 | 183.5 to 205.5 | -3.8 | 105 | 212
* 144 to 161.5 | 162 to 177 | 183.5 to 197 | -1.0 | 208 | 215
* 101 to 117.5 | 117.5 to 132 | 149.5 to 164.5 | 6.3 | 192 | 216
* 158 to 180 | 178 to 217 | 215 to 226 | 2.6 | 226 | 246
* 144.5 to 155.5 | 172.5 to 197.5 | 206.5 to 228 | 0.0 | 204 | 240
